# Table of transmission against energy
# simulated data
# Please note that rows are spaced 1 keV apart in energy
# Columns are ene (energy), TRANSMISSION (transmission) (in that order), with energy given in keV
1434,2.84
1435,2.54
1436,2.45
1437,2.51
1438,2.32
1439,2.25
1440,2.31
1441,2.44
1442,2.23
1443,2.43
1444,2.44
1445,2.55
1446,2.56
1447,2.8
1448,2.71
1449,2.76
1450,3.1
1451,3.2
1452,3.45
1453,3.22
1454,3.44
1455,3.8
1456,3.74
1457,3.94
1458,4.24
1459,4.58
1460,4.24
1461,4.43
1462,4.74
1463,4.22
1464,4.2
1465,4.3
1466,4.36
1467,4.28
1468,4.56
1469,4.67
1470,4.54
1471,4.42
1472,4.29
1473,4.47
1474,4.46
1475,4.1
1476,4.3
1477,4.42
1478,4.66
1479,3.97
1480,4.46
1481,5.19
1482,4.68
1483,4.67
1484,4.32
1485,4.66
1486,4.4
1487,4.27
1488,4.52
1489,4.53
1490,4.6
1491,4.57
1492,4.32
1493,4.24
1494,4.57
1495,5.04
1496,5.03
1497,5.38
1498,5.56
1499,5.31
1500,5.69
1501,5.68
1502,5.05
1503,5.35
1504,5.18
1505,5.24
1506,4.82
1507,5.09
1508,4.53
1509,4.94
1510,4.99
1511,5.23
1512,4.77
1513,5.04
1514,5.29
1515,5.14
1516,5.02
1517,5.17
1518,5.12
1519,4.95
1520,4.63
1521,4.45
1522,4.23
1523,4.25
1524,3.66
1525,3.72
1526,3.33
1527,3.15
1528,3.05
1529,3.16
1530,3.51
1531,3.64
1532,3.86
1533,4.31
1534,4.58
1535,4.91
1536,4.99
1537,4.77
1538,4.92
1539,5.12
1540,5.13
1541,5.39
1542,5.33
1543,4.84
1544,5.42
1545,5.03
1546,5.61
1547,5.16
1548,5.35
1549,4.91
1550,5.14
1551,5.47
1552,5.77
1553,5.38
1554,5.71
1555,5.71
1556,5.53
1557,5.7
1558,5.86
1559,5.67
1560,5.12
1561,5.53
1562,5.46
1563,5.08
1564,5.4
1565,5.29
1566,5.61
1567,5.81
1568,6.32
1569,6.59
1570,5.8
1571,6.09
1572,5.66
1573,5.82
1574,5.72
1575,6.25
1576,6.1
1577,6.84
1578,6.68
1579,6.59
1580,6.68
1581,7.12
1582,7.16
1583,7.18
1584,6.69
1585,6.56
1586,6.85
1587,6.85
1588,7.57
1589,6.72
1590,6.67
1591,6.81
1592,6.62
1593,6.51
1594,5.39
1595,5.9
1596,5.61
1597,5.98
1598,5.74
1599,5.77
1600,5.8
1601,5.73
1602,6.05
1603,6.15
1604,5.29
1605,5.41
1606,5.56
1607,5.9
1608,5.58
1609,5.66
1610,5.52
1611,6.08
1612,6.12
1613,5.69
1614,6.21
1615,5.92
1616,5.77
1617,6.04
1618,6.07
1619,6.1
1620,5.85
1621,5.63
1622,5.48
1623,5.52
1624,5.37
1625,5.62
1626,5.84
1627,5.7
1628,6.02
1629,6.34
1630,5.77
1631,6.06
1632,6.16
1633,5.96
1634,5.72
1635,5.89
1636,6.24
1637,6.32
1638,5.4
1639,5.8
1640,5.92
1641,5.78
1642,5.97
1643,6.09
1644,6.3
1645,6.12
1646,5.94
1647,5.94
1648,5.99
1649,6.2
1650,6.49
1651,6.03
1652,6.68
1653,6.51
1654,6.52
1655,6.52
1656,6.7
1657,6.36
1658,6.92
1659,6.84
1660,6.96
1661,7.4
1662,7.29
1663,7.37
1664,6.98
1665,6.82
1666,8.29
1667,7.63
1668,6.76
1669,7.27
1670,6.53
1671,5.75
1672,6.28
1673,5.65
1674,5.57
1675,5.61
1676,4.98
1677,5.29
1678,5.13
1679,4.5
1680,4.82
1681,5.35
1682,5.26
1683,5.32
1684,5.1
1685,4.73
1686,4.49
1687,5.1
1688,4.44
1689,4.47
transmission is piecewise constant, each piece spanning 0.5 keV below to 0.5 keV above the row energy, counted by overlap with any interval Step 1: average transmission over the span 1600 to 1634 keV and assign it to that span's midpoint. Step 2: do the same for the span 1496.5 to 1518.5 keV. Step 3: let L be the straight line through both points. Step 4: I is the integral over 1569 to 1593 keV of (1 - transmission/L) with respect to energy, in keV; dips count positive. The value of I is -4.1 keV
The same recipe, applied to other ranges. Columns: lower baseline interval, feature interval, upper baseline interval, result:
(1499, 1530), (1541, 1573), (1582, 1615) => -0.71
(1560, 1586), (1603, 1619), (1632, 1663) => 1.09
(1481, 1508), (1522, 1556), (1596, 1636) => 3.59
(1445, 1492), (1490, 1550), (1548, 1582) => 3.03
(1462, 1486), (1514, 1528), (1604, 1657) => 1.54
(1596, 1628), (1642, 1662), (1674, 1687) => -4.09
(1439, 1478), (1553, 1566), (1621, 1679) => -1.26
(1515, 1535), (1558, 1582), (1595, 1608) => -4.22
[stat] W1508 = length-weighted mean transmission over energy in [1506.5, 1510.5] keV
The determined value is 4.89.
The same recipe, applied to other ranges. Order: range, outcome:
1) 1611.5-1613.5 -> 5.91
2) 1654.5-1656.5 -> 6.61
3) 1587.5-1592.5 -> 6.88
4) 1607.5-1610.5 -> 5.59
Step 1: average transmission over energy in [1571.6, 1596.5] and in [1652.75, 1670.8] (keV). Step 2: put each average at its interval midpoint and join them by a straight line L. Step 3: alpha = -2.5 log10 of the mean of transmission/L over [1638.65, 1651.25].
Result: 0.14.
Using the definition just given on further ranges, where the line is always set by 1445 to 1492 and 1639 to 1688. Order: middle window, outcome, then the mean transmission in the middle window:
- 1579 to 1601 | -0.206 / 6.47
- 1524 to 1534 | 0.302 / 3.58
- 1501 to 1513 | -0.122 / 5.05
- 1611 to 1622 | -0.056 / 5.93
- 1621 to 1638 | -0.018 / 5.85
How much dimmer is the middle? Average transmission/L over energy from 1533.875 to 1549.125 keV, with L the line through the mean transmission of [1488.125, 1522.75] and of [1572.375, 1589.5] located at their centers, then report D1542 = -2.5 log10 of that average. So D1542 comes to 0.13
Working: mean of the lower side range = 4.95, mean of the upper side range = 6.66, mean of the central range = 5.11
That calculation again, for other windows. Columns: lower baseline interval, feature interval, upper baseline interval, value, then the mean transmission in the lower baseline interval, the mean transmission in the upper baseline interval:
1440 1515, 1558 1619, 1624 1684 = -0.117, 4.3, 6.15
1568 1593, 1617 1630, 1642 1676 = 0.130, 6.56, 6.52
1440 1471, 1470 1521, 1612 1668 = -0.153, 3.6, 6.24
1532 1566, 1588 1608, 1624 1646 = -0.069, 5.24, 5.94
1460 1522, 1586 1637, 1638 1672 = 0.015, 4.73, 6.54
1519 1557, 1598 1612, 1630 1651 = -0.037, 4.7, 6.01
